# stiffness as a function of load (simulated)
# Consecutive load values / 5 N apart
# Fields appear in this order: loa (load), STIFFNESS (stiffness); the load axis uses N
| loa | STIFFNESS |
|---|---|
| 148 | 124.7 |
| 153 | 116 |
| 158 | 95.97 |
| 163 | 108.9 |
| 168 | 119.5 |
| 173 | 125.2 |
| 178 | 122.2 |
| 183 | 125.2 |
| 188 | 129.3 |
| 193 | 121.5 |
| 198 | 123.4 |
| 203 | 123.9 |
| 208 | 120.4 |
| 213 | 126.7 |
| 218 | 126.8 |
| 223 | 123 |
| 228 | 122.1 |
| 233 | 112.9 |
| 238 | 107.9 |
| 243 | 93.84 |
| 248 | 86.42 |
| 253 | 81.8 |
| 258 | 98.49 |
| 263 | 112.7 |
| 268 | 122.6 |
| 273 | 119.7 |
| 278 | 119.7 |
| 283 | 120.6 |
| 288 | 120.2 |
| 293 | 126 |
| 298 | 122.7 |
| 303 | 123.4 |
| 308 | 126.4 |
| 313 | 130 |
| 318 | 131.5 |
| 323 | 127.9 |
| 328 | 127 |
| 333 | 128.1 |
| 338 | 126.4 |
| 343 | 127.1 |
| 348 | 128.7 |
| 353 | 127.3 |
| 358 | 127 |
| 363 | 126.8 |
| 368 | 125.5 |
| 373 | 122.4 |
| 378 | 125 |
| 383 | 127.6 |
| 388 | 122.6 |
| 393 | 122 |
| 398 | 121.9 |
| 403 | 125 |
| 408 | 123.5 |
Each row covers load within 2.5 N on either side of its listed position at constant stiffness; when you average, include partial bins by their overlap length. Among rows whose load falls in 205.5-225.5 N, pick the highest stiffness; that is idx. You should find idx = 126.8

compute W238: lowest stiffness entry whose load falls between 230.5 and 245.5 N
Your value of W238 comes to 93.84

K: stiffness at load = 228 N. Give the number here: 122.1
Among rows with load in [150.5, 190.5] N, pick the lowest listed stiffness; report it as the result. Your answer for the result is 95.97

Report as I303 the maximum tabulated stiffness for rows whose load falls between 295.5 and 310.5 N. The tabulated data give 126.4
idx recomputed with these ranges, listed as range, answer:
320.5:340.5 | 128.1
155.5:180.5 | 125.2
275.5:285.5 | 120.6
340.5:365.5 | 128.7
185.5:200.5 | 129.3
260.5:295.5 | 126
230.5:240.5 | 112.9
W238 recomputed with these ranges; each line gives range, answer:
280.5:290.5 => 120.2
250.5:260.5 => 81.8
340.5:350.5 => 127.1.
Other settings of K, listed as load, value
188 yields 129.3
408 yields 123.5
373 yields 122.4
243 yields 93.84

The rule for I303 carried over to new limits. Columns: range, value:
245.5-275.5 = 122.6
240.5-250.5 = 93.84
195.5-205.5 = 123.9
